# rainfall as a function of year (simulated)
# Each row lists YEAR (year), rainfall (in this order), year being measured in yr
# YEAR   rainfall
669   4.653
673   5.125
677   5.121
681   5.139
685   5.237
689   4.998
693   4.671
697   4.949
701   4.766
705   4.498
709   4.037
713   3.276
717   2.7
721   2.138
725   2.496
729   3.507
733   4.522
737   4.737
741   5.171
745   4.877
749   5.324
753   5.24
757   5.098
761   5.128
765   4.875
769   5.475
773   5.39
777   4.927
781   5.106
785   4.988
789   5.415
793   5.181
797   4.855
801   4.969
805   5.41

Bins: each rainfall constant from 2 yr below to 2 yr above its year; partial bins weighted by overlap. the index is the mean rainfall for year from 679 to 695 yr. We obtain 5.01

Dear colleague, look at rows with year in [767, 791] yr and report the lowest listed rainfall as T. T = 4.927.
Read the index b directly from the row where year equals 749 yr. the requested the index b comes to 5.324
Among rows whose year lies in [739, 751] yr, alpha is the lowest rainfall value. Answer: 4.877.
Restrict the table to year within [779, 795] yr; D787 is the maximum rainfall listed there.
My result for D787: 5.415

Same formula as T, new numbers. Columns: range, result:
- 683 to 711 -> 4.037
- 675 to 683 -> 5.121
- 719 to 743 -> 2.138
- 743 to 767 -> 4.875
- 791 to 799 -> 4.855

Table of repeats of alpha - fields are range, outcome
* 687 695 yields 4.671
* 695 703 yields 4.766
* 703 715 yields 3.276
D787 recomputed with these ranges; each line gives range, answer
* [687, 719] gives 4.998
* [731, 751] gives 5.324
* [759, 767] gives 5.128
